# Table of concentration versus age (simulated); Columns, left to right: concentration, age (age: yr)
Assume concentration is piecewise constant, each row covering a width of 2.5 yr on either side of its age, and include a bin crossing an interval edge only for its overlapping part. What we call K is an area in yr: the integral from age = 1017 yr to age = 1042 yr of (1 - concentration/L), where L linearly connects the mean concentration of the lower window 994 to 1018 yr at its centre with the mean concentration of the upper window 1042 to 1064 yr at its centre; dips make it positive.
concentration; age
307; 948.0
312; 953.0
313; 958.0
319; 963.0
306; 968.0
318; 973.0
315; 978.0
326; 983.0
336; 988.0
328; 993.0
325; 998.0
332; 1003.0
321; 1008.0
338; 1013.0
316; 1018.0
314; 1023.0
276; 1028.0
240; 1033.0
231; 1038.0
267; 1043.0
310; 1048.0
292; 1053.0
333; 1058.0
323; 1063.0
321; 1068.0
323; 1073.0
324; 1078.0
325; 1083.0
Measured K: 3.5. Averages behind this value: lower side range 328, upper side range 306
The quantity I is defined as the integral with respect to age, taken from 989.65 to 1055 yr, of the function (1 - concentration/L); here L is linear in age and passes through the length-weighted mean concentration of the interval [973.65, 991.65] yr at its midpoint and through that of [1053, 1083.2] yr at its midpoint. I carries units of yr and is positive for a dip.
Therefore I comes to 4.84 yr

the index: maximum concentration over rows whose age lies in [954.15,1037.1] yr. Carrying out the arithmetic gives 338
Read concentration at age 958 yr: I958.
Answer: 313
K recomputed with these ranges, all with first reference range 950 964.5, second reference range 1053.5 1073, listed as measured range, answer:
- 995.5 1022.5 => -0.6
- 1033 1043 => 2.4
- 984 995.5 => -0.5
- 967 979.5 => 0.1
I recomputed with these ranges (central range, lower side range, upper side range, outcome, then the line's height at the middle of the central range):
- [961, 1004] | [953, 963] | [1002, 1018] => -0.2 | 321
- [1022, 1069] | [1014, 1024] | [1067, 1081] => 4.7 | 321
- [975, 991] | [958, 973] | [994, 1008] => -0.3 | 320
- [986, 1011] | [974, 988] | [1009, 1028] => -0.7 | 320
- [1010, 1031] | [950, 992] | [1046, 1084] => 0.6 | 319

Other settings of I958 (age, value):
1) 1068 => 321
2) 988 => 336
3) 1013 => 338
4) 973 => 318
